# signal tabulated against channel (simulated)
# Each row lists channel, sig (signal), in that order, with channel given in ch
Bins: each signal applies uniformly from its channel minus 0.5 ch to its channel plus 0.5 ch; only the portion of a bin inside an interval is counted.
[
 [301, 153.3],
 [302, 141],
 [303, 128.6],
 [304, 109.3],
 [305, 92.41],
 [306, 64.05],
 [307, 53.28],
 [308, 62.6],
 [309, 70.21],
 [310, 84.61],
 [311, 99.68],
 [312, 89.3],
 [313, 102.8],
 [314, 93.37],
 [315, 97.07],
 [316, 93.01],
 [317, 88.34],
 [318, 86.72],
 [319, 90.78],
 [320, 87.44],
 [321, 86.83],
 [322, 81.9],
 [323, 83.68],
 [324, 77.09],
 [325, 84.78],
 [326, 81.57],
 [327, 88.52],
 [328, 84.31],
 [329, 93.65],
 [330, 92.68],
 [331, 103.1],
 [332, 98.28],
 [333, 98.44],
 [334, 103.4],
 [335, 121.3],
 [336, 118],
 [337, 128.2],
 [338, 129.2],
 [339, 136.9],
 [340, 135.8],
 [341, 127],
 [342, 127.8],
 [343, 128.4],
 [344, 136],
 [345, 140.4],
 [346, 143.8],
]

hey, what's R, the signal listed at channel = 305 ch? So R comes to 92.41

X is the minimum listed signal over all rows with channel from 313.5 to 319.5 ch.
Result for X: 86.72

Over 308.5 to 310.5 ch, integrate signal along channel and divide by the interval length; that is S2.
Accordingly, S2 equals 77.4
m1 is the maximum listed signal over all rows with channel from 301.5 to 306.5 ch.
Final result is 141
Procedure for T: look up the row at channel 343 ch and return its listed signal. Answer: 128.4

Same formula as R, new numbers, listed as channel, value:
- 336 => 118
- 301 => 153.3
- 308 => 62.6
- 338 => 129.2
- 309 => 70.21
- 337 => 128.2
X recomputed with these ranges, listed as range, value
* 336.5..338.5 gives 128.2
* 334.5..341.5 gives 118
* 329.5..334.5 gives 92.68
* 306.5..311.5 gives 53.28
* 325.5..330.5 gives 81.57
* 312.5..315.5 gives 93.37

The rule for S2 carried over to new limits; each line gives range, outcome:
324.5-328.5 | 84.8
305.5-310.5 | 67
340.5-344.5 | 130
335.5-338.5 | 125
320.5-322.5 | 84.4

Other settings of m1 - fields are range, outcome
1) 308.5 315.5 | 102.8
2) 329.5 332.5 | 103.1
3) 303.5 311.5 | 109.3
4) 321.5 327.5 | 88.52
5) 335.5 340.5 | 136.9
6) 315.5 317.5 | 93.01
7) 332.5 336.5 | 121.3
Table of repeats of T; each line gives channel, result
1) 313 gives 102.8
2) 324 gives 77.09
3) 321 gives 86.83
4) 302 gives 141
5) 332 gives 98.28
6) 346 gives 143.8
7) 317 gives 88.34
